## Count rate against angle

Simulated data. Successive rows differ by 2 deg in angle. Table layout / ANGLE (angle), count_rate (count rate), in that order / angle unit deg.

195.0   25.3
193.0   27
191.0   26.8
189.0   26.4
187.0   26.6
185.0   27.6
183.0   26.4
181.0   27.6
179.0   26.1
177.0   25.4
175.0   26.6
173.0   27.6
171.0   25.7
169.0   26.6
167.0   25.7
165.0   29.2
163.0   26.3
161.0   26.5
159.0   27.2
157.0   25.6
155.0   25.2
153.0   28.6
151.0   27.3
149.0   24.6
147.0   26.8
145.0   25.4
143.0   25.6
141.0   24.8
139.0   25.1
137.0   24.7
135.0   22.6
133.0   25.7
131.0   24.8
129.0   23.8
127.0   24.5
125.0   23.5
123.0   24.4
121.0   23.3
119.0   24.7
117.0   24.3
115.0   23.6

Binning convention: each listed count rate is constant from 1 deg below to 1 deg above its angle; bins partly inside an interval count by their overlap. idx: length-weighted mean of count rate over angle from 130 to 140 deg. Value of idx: 24.6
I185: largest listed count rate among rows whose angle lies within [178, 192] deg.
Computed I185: 27.6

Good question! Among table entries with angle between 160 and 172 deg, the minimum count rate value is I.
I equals 25.7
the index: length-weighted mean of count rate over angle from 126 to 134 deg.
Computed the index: 24.7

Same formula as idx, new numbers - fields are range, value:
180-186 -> 27.2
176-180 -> 25.8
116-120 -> 24.5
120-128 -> 23.9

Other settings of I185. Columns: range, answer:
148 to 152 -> 27.3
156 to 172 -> 29.2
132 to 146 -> 25.7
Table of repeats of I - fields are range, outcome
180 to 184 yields 26.4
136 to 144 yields 24.7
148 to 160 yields 24.6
